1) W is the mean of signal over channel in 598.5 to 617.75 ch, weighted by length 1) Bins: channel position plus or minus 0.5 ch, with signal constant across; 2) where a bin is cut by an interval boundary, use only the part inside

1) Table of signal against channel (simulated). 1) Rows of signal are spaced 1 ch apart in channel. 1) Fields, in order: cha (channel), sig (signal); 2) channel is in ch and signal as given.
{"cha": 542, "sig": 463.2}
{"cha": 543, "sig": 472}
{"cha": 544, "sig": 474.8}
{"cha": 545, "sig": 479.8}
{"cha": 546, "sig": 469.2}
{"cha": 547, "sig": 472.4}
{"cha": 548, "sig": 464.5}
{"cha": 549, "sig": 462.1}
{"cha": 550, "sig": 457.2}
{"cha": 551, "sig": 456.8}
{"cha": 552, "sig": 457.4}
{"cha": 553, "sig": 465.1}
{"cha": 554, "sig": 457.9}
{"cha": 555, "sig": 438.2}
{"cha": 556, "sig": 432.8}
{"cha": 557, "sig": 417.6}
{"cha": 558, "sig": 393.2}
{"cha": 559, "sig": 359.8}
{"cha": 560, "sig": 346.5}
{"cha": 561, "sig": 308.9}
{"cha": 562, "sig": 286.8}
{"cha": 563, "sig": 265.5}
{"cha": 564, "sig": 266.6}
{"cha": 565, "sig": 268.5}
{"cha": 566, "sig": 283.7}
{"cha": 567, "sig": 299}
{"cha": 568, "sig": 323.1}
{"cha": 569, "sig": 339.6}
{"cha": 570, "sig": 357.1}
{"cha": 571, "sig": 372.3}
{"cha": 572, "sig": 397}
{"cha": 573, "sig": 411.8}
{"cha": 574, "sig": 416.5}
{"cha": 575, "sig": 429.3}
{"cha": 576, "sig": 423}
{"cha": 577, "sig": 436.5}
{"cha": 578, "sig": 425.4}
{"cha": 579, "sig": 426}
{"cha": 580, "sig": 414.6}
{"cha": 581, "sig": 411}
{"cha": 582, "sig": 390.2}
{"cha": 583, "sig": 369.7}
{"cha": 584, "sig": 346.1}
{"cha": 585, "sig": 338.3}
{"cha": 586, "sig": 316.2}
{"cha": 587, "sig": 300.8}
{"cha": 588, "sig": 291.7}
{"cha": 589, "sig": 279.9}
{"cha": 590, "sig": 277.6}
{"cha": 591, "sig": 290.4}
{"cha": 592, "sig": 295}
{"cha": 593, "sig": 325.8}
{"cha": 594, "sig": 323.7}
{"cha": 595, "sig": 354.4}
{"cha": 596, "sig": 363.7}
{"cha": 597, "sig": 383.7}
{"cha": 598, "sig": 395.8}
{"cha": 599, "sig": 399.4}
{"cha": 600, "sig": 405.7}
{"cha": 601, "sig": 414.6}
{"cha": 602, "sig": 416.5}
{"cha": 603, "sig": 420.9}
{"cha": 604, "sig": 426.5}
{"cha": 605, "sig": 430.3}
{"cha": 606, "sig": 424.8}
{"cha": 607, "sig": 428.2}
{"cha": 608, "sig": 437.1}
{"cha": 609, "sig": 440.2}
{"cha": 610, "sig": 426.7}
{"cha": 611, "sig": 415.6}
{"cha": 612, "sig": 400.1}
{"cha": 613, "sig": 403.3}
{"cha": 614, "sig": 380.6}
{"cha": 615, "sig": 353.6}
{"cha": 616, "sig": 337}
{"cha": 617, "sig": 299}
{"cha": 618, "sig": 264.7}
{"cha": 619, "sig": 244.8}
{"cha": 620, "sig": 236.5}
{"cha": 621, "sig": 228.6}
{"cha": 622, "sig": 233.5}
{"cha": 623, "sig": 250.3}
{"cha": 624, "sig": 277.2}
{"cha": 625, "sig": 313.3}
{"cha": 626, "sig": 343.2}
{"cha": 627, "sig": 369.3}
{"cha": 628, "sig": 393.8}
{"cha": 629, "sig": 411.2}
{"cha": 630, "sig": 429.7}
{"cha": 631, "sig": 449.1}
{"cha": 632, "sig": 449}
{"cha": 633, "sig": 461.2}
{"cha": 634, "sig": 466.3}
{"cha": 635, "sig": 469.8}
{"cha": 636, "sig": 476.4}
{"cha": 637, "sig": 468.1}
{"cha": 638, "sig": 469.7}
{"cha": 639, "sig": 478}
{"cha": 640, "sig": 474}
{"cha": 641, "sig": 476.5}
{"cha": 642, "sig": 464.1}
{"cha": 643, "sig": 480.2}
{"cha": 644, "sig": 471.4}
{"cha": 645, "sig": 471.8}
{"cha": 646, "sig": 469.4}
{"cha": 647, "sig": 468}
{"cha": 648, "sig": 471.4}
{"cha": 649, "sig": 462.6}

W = 401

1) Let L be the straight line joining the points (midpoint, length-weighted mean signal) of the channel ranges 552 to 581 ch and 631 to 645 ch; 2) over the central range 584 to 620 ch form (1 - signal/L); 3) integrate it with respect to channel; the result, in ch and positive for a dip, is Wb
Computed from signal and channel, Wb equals 5.2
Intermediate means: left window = 376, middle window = 361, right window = 469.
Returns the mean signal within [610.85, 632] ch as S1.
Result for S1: 336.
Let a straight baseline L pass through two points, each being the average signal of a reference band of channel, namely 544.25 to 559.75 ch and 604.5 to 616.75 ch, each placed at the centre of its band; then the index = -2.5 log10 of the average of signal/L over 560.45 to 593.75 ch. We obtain 0.23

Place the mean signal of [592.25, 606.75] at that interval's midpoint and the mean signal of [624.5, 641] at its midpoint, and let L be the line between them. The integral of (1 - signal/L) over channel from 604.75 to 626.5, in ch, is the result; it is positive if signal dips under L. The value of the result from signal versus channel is 3.6 ch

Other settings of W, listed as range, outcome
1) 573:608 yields 378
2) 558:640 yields 368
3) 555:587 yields 364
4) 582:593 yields 315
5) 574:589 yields 378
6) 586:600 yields 332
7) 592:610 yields 397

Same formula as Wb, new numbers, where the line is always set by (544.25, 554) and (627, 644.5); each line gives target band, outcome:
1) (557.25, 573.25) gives 4.6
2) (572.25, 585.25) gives 1.6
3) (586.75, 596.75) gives 3.2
